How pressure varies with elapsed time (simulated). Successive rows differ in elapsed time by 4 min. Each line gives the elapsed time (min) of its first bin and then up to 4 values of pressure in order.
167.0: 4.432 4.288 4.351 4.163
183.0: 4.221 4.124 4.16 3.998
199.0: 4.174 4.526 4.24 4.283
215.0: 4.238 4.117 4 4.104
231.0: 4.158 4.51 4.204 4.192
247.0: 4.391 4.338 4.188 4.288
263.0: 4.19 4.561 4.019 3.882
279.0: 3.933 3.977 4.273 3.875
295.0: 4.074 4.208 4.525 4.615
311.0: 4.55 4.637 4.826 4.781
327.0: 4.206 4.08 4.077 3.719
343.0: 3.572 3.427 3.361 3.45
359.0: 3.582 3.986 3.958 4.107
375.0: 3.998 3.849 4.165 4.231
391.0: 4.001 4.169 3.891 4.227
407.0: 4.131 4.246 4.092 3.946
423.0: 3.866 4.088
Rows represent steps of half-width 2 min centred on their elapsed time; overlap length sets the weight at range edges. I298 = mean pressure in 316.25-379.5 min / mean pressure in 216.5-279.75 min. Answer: 0.9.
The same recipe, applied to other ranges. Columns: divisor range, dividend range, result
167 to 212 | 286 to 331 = 1.04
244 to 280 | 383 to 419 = 0.98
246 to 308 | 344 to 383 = 0.90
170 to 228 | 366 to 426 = 0.97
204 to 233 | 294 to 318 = 1.07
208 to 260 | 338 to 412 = 0.92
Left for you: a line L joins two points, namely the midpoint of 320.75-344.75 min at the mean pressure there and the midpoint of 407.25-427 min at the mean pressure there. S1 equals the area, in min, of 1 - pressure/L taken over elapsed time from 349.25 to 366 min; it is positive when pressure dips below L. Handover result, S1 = 1.9 min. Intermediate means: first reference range 4.09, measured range 3.62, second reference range 4.05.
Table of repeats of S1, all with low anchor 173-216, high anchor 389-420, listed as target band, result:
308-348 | -0.73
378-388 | 0.04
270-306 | 0.55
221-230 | 0.30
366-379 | 0.36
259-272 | -0.31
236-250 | -0.30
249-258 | -0.17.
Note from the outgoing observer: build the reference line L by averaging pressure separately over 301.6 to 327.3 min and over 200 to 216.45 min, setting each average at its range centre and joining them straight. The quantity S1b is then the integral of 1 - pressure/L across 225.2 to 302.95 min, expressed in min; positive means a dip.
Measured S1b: 5.0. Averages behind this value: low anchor 4.32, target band 4.19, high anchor 4.62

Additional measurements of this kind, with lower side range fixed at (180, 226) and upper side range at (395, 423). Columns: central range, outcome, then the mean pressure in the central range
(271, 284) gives 0.6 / 3.94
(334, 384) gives 4.0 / 3.78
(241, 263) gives -0.6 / 4.27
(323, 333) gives -0.4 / 4.27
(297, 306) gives -0.6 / 4.39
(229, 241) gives -0.3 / 4.29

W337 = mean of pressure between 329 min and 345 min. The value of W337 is 3.86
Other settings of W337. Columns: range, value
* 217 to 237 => 4.18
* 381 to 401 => 4.09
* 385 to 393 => 4.12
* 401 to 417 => 4.17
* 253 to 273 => 4.25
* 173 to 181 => 4.26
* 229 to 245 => 4.27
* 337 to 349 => 3.57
